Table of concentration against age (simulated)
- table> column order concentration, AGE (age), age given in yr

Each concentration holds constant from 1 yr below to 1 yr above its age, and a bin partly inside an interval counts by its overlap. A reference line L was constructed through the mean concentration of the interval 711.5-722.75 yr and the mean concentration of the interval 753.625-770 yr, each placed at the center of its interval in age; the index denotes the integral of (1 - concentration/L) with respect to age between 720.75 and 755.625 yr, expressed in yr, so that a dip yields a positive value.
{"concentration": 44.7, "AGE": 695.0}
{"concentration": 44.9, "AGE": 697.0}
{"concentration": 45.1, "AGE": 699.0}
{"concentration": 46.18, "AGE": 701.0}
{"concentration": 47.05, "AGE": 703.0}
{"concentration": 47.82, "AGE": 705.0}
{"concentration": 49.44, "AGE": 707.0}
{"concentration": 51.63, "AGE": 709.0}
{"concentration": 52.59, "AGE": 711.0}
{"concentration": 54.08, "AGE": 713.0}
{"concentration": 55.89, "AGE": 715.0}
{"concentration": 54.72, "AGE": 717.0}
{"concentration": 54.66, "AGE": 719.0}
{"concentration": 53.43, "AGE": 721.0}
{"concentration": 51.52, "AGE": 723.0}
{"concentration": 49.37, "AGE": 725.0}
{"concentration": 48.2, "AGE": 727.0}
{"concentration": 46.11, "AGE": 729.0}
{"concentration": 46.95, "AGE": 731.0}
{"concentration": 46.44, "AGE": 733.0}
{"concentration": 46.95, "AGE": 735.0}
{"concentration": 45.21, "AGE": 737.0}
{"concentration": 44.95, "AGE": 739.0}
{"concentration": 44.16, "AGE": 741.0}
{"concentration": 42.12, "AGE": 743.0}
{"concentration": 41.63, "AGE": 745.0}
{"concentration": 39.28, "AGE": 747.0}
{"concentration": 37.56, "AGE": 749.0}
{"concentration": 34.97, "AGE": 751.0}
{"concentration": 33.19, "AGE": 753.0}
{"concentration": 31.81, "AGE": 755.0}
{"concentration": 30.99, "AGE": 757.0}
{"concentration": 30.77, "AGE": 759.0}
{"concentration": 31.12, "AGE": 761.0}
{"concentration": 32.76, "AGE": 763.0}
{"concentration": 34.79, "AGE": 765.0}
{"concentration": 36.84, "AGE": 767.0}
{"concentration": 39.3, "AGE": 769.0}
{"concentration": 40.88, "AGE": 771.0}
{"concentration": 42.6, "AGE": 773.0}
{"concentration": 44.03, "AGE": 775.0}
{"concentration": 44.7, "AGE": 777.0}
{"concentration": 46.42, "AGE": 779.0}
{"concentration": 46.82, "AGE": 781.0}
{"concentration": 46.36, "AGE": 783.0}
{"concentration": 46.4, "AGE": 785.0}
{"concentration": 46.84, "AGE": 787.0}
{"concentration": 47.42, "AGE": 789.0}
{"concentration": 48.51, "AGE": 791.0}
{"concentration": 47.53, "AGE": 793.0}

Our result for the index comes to 0.9 yr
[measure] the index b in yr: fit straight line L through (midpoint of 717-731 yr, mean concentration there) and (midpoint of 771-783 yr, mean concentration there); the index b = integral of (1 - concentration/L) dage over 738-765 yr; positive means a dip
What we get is 6.3 yr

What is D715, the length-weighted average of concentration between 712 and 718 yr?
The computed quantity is 54.9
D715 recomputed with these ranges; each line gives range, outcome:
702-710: 49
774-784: 45.7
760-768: 33.9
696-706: 46.2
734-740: 45.7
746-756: 35.4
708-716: 53.5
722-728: 49.7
